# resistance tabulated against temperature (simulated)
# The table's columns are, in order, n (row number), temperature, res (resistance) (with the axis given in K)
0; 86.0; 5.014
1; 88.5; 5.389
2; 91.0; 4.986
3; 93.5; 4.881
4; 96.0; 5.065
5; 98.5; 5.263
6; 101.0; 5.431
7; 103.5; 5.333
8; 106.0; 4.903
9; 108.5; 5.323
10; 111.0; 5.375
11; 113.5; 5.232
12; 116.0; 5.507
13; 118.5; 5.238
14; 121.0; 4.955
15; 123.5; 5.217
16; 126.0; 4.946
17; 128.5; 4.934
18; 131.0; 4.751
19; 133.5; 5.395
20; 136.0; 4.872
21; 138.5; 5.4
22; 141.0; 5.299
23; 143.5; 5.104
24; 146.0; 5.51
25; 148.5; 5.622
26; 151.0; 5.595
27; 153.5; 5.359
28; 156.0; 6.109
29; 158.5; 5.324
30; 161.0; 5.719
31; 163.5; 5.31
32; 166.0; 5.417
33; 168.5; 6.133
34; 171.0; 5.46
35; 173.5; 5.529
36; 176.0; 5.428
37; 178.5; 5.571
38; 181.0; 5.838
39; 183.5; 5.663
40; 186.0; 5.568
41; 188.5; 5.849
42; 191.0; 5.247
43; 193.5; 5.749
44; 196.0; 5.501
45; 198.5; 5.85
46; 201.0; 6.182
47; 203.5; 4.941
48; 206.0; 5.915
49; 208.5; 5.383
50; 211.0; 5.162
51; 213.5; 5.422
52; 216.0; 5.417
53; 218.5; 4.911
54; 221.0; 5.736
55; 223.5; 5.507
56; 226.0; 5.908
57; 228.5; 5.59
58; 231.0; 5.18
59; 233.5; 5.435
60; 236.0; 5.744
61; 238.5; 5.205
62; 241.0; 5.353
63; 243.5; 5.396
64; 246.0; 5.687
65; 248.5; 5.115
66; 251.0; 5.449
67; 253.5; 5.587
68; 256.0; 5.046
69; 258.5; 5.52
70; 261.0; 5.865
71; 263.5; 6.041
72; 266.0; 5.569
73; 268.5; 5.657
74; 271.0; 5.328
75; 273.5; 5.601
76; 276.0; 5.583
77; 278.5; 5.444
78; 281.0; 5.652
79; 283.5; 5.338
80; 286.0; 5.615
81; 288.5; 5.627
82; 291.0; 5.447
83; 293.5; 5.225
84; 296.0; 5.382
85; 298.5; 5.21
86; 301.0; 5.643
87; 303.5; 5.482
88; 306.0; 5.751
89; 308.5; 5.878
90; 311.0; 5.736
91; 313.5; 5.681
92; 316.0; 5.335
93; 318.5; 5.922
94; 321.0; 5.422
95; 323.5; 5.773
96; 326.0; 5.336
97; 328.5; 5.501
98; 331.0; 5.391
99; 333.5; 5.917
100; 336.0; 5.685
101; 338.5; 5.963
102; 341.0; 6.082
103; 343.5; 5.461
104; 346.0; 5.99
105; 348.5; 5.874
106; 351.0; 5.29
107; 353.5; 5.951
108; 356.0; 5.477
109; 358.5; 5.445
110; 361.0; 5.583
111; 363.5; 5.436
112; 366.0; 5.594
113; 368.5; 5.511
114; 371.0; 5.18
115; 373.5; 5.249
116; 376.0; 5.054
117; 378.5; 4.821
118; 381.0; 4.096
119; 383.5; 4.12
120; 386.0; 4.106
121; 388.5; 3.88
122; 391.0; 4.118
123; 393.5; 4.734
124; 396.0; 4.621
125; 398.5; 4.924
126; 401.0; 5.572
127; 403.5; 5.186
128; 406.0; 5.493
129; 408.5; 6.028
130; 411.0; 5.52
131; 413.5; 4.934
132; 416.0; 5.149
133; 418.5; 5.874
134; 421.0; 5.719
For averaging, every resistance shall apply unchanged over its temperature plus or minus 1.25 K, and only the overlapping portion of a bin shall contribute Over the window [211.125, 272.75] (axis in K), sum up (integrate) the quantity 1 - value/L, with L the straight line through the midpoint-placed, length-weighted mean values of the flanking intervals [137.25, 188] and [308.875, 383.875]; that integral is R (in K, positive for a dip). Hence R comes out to 0.5 K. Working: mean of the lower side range 5.55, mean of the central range 5.48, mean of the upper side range 5.48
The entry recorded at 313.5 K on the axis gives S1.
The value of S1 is 5.681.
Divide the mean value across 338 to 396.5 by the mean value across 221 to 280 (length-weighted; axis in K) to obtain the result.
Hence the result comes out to 0.9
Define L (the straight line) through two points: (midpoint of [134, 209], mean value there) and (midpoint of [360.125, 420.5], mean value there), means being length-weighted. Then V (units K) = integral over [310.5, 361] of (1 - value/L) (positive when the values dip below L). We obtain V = -4.8 K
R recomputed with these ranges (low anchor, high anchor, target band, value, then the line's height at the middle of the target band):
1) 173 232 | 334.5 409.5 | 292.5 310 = -0.54 K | 5.35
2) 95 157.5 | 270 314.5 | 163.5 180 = -0.71 K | 5.34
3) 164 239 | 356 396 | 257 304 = -2.63 K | 5.24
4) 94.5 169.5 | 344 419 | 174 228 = -2.94 K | 5.27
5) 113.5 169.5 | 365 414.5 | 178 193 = -1.02 K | 5.27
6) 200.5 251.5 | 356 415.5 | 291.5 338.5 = -3.34 K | 5.21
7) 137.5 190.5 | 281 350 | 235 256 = 0.66 K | 5.59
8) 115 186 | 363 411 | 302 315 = -1.54 K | 5.09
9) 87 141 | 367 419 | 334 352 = -2.84 K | 4.99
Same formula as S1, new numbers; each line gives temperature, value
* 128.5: 4.934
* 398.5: 4.924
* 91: 4.986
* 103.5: 5.333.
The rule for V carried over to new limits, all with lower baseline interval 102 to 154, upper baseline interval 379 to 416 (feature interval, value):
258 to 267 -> -1.3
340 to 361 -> -3.4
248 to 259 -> -0.7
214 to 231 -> -1.3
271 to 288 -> -1.8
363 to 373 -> -1.1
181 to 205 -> -2.3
